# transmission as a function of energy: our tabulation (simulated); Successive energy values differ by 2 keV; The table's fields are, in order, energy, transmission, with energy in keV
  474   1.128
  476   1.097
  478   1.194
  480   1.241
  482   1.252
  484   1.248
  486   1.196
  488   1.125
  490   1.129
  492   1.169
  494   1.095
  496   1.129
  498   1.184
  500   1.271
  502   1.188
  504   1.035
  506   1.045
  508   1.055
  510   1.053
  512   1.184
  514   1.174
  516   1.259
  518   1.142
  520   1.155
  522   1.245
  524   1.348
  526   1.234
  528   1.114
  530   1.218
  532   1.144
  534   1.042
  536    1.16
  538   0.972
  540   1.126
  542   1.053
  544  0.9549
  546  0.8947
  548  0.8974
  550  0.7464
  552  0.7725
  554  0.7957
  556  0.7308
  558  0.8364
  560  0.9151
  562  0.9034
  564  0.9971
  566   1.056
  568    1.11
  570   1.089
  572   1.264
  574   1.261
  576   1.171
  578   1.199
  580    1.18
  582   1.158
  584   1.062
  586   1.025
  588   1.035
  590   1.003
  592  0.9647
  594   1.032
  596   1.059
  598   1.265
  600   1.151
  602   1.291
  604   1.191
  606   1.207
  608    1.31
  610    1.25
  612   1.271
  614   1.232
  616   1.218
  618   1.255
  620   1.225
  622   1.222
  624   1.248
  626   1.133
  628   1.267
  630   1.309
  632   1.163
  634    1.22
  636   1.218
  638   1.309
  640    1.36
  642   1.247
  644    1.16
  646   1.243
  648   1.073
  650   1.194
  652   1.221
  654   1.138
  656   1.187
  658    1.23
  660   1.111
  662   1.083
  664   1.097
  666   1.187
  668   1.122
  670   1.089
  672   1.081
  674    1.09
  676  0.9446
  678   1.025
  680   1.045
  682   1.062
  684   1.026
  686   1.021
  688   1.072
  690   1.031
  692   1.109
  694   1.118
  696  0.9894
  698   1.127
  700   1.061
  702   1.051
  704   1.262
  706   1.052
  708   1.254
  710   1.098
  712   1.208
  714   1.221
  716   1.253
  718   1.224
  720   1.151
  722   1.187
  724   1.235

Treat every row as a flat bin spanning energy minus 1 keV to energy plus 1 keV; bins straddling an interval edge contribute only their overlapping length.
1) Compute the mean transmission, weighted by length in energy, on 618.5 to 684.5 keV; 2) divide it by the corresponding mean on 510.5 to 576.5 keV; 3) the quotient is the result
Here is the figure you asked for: 1.10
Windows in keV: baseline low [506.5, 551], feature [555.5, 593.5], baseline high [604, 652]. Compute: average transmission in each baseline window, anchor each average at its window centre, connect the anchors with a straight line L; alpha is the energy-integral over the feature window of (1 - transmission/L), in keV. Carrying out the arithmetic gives 3.45 keV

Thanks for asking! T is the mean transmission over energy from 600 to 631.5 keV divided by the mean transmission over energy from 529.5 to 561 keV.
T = 1.3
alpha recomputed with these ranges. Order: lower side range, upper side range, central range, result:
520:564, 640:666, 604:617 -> -1.6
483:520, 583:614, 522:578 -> 5.4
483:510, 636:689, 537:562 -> 5.4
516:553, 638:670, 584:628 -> -1.3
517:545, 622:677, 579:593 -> 1.1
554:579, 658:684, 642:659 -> -1.8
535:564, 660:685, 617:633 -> -3.4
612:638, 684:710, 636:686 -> 1.1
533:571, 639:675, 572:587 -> -2.3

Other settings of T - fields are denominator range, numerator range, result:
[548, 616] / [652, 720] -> 1.03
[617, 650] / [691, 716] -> 0.92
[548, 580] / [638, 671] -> 1.18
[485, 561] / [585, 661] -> 1.11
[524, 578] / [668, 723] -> 1.08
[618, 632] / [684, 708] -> 0.88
